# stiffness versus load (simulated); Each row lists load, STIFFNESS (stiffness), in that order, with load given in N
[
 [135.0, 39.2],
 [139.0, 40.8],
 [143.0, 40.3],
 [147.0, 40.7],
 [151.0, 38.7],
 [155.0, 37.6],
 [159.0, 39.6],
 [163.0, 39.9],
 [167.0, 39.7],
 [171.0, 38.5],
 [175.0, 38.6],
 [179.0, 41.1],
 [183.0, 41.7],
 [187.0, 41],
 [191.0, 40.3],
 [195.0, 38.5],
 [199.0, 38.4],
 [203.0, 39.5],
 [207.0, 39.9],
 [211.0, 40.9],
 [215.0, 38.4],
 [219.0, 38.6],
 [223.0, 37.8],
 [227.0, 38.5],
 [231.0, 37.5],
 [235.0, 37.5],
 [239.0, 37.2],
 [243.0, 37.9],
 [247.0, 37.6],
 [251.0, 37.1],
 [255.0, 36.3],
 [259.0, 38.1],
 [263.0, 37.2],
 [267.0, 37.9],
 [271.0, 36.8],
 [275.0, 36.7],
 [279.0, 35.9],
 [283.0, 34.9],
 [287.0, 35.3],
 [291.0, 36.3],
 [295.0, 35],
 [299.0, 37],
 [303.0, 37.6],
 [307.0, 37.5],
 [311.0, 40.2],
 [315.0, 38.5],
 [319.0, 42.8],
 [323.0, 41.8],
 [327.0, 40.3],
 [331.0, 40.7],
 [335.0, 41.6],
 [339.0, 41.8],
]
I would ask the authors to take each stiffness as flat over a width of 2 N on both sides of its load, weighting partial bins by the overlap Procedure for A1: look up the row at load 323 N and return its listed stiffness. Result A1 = 41.8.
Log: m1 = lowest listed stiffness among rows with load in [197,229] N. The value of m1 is 37.8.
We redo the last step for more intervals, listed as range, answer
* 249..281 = 35.9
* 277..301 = 34.9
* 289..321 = 35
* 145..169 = 37.6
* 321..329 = 40.3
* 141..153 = 38.7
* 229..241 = 37.2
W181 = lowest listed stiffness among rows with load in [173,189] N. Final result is 38.6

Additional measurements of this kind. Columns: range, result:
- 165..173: 38.5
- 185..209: 38.4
